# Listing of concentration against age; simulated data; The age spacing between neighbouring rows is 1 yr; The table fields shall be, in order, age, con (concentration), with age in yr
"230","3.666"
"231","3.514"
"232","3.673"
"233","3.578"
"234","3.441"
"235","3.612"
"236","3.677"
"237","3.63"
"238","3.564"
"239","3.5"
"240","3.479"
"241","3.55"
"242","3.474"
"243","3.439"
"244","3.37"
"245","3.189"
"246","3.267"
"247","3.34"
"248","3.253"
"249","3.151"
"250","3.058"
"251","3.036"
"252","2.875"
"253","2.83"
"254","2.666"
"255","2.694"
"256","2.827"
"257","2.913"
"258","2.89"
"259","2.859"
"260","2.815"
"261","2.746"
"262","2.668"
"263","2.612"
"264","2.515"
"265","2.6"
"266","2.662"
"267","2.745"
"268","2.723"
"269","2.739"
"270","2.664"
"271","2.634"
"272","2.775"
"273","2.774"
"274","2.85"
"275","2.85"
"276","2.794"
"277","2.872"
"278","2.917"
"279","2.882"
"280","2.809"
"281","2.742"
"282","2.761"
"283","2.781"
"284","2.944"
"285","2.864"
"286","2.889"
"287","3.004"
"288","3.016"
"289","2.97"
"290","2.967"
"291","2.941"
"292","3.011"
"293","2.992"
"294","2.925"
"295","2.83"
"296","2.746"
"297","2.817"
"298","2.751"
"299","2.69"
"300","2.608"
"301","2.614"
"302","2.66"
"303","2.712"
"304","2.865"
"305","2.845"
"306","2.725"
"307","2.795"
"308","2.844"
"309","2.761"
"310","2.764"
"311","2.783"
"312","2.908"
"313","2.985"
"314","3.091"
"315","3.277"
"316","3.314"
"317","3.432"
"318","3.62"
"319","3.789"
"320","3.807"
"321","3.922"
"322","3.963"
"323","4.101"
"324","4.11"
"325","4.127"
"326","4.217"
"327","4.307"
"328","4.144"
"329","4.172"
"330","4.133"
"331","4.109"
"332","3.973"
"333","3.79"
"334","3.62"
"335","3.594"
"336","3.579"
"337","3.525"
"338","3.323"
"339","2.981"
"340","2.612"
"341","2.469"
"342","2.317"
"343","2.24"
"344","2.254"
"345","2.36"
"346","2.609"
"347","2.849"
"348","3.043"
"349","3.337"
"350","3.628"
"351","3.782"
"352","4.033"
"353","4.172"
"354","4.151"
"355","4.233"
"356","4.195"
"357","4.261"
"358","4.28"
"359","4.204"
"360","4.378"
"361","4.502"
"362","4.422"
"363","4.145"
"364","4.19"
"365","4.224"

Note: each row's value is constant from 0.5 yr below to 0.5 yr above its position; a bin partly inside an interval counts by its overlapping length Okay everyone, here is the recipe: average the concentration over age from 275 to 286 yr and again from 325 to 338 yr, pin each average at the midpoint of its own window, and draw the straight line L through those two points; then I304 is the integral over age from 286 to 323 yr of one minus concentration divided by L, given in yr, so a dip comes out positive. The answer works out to 3.5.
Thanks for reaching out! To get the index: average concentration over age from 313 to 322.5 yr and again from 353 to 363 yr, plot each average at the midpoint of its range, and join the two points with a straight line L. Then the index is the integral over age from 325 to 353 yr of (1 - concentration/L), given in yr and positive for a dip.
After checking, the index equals 3.7 yr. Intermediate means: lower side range 3.55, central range 3.4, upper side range 4.28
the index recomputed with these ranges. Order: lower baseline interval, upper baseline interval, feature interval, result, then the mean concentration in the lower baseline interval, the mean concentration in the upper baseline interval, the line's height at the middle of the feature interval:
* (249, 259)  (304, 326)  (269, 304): 3.3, 2.88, 3.34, 3.13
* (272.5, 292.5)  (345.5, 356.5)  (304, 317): 1.0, 2.88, 3.64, 3.19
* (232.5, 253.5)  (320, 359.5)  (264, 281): 3.3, 3.35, 3.61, 3.43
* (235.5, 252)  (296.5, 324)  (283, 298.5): 1.3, 3.36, 3.11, 3.18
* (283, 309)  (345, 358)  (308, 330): -2.8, 2.84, 3.66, 3.18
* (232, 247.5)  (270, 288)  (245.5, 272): 2.8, 3.48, 2.83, 3.17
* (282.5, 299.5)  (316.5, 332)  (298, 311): 2.3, 2.89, 4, 3.34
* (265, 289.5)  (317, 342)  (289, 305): 1.7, 2.81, 3.71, 3.15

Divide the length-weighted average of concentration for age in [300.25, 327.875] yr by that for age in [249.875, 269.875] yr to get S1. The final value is 1.20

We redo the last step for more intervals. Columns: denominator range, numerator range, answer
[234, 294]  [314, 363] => 1.22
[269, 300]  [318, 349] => 1.22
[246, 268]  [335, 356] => 1.13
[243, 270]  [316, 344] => 1.24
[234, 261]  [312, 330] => 1.18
